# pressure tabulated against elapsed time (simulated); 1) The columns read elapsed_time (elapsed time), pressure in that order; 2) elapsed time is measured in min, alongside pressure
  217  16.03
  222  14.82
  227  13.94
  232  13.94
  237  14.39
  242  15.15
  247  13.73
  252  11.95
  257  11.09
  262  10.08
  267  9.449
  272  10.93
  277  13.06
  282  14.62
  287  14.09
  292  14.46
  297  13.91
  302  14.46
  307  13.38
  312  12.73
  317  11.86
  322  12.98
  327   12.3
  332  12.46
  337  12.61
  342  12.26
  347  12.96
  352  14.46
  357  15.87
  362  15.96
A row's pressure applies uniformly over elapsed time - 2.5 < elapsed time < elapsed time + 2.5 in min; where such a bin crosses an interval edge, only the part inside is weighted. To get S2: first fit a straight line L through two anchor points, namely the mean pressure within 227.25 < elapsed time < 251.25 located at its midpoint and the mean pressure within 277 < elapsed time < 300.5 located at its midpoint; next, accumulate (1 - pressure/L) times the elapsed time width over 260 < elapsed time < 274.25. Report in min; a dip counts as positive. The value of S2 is 4.0 min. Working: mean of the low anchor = 14.1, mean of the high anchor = 14.1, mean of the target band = 10.1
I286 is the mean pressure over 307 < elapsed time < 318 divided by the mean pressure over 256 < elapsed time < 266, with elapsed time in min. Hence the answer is 1.22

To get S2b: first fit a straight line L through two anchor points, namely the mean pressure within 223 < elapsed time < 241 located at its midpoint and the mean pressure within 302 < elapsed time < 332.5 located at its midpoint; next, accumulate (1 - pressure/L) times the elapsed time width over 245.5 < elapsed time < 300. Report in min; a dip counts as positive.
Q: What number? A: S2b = 4.2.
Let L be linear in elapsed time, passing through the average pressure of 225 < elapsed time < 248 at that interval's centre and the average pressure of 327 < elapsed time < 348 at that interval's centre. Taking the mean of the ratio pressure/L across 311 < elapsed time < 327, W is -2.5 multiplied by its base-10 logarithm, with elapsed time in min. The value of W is 0.03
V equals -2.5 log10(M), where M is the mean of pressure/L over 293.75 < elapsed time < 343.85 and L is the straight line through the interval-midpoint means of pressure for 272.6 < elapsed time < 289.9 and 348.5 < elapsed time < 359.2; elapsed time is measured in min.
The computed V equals 0.11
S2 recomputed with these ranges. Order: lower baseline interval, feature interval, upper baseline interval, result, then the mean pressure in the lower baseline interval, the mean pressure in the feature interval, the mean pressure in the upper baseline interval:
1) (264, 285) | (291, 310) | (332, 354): -2.47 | 12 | 14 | 13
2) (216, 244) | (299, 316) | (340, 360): 0.99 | 14.6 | 13.4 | 14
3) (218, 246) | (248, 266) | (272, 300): 3.85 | 14.5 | 11.1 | 13.8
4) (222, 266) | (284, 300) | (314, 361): -1.32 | 13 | 14.2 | 13.2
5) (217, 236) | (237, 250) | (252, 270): -1.88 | 14.5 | 14.3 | 10.5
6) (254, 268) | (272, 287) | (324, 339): -3.41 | 10.3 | 13.4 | 12.5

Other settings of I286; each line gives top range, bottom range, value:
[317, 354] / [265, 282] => 1.09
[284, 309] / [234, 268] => 1.13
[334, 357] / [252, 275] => 1.26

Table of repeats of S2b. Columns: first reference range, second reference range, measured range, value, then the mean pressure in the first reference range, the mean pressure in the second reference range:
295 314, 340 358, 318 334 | 1.4 min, 13.6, 13.8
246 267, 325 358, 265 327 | -4.2 min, 11.3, 13.2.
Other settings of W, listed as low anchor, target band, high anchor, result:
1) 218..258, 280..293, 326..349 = -0.09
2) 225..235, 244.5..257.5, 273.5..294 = 0.12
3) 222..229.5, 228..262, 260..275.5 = -0.06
